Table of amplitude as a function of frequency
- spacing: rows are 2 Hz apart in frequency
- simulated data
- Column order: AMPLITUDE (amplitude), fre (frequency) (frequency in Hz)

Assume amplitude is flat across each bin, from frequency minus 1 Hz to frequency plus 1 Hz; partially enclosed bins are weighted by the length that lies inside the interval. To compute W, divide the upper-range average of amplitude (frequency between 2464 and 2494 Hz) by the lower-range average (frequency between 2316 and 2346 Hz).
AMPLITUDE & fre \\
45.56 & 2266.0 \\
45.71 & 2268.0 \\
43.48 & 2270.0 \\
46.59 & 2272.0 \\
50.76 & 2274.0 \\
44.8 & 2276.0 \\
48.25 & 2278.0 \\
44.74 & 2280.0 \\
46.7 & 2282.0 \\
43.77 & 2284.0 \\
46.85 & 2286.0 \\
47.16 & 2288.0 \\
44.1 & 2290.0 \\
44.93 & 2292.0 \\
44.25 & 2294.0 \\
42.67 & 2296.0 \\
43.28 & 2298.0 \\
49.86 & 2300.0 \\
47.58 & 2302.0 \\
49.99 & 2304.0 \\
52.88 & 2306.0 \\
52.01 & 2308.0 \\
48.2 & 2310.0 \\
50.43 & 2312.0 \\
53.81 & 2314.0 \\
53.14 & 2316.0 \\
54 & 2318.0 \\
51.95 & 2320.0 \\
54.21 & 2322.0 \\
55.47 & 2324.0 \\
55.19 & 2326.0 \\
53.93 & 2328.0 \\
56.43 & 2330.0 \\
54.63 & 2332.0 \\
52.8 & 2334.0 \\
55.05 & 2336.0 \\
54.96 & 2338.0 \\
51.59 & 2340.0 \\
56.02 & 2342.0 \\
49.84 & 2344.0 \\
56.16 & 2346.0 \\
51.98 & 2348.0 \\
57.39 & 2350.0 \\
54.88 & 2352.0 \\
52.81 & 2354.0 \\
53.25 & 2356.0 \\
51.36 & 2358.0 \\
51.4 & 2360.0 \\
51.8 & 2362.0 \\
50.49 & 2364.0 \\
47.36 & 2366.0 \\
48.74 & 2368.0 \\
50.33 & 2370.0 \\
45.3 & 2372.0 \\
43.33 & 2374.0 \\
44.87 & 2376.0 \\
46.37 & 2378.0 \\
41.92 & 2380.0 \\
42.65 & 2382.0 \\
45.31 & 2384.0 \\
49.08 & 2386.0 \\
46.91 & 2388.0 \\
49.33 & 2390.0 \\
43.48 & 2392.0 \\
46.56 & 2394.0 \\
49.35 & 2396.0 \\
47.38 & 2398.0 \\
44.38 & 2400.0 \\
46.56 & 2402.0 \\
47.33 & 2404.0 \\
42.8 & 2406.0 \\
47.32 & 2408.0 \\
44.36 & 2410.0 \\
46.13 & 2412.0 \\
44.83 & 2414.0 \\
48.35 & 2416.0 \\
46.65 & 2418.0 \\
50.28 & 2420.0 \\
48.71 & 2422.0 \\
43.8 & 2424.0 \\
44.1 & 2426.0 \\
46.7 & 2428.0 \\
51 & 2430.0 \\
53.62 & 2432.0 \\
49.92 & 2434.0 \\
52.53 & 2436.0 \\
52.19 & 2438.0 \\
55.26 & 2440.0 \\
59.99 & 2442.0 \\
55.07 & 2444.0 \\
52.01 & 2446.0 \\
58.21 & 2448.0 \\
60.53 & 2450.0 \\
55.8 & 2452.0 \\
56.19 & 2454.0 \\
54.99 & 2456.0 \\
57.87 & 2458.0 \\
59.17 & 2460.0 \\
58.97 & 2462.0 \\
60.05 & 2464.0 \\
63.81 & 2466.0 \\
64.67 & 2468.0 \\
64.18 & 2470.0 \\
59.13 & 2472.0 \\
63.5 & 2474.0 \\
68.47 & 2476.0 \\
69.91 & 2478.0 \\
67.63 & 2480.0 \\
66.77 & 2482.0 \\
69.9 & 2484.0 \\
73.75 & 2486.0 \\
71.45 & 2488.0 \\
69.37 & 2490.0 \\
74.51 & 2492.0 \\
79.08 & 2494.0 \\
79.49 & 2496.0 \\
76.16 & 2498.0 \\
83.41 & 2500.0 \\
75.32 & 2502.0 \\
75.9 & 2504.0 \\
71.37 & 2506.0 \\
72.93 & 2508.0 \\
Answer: 1.3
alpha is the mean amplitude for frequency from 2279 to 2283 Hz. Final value 45.7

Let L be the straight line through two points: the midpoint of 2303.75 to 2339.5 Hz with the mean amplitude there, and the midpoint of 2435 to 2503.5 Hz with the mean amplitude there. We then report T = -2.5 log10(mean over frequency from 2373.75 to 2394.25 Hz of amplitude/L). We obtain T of 0.27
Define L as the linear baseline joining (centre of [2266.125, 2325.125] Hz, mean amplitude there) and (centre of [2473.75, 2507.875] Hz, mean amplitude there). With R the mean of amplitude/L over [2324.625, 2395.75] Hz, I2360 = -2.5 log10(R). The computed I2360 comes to 0.12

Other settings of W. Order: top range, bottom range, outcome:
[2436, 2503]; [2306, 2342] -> 1.21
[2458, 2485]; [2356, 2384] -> 1.35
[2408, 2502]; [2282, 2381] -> 1.18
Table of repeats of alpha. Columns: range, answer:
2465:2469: 64.2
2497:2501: 79.8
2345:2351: 55.2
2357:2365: 51.3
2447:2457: 57.1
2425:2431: 47.3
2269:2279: 46.8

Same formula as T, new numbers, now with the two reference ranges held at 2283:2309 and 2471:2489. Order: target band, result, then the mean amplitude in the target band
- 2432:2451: 0.16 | 55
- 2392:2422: 0.27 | 46.6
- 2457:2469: 0.09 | 60.8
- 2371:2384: 0.26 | 44.2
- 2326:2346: -0.06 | 54.1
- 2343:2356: -0.02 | 53.8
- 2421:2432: 0.29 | 47.5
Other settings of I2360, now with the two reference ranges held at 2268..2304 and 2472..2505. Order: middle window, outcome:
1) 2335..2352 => -0.01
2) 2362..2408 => 0.26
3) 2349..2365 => 0.05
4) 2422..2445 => 0.26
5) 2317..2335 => -0.06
